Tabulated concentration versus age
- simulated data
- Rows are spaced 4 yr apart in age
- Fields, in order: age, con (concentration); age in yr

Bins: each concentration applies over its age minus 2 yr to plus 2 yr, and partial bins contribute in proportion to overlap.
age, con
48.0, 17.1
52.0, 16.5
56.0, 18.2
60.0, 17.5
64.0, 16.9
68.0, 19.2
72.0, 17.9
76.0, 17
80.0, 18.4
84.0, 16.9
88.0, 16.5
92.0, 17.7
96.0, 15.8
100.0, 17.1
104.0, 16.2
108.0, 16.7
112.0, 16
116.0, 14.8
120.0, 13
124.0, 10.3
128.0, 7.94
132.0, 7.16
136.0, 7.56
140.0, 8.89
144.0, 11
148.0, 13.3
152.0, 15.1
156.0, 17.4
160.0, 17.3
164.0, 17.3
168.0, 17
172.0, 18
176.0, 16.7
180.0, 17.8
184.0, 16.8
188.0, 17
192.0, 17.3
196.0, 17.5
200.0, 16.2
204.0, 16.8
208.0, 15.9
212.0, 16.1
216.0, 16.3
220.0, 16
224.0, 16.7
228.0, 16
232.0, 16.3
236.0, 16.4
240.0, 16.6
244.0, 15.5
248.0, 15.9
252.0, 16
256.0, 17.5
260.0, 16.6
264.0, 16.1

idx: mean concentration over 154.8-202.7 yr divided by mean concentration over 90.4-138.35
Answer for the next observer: 1.29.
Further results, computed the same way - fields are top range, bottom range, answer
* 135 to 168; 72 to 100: 0.81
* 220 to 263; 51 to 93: 0.93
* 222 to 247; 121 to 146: 1.81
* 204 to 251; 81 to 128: 1.06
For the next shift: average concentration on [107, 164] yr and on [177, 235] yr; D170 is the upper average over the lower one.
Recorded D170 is 1.3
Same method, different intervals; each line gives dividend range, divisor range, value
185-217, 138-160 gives 1.23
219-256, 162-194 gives 0.94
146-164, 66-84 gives 0.89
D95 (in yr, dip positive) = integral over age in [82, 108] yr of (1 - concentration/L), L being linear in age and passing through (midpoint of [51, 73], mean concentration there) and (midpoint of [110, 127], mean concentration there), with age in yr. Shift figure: -2.8 yr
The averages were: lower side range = 17.7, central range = 16.7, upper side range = 13.2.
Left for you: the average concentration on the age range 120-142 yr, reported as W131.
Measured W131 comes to 8.79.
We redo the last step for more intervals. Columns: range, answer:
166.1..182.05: 17.4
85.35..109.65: 16.7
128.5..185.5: 14.2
